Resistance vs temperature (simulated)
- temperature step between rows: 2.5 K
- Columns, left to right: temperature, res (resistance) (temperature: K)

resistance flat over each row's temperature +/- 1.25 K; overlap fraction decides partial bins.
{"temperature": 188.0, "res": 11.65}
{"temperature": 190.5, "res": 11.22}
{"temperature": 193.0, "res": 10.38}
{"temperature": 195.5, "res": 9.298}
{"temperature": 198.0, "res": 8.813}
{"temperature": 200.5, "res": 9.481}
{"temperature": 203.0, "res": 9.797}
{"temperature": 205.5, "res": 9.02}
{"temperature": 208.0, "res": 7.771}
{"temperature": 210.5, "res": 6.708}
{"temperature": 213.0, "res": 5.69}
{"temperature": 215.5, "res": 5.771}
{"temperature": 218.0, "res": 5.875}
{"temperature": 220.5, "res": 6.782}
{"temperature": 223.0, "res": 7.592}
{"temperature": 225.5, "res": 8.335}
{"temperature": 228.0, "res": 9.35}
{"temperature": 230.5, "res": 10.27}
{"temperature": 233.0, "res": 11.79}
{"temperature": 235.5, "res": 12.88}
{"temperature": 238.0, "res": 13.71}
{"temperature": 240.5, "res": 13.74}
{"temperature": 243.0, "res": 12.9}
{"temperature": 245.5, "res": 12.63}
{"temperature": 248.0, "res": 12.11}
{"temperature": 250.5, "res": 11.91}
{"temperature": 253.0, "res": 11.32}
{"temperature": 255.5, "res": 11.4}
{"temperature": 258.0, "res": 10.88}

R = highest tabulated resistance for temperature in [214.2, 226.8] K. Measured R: 8.335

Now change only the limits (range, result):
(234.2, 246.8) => 13.74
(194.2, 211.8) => 9.797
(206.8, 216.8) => 7.771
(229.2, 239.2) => 13.71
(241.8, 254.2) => 12.9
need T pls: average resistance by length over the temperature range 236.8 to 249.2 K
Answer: 13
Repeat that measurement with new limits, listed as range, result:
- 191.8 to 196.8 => 9.82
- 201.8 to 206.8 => 9.39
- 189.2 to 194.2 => 10.8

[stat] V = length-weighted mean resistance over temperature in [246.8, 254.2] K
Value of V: 11.8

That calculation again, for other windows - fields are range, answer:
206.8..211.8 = 7.22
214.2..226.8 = 6.88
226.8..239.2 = 11.6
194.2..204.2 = 9.35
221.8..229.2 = 8.43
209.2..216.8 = 6.07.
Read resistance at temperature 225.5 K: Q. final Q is 8.335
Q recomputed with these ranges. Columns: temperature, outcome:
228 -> 9.35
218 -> 5.875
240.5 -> 13.74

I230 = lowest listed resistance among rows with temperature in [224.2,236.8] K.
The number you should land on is 8.335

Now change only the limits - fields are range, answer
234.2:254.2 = 11.32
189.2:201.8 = 8.813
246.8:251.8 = 11.91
